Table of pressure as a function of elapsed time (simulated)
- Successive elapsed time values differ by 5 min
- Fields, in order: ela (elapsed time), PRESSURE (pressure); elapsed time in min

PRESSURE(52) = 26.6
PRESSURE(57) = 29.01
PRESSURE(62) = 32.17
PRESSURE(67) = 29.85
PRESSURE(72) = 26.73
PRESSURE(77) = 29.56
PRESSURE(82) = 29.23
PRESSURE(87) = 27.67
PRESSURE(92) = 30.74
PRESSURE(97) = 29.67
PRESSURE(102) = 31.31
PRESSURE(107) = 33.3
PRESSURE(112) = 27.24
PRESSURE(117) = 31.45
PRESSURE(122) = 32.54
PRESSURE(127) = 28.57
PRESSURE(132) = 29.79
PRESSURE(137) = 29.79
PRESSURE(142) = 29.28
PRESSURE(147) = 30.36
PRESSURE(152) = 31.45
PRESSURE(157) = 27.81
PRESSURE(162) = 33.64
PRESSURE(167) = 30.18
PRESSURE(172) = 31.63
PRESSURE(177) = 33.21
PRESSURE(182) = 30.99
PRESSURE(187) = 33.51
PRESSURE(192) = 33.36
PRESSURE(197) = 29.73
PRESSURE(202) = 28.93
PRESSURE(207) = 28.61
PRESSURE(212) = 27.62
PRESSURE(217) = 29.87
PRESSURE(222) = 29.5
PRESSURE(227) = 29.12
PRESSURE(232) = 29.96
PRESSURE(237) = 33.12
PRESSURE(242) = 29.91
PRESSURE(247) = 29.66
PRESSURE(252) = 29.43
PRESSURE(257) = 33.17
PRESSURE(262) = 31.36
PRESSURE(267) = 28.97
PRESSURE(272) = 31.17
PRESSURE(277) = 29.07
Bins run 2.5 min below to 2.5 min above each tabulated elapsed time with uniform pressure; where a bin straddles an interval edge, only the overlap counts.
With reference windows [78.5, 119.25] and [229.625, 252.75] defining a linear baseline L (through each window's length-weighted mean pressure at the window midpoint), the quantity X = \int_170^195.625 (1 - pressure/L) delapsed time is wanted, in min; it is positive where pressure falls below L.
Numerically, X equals -1.8 min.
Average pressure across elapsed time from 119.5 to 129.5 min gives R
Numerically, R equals 30.6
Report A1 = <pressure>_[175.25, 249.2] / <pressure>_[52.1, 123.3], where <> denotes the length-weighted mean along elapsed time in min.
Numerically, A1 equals 1.02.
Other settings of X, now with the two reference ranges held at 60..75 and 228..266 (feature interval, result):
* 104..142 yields -0.5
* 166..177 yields -0.5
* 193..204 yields 0.2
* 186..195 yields -0.8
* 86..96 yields 0.1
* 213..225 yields 0.5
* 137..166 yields -0.3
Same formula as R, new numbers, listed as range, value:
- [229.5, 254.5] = 30.4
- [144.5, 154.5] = 30.9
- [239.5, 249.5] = 29.8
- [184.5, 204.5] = 31.4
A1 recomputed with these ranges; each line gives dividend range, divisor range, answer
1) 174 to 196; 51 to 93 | 1.12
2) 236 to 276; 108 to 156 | 1.02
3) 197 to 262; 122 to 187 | 0.97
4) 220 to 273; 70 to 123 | 1.02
